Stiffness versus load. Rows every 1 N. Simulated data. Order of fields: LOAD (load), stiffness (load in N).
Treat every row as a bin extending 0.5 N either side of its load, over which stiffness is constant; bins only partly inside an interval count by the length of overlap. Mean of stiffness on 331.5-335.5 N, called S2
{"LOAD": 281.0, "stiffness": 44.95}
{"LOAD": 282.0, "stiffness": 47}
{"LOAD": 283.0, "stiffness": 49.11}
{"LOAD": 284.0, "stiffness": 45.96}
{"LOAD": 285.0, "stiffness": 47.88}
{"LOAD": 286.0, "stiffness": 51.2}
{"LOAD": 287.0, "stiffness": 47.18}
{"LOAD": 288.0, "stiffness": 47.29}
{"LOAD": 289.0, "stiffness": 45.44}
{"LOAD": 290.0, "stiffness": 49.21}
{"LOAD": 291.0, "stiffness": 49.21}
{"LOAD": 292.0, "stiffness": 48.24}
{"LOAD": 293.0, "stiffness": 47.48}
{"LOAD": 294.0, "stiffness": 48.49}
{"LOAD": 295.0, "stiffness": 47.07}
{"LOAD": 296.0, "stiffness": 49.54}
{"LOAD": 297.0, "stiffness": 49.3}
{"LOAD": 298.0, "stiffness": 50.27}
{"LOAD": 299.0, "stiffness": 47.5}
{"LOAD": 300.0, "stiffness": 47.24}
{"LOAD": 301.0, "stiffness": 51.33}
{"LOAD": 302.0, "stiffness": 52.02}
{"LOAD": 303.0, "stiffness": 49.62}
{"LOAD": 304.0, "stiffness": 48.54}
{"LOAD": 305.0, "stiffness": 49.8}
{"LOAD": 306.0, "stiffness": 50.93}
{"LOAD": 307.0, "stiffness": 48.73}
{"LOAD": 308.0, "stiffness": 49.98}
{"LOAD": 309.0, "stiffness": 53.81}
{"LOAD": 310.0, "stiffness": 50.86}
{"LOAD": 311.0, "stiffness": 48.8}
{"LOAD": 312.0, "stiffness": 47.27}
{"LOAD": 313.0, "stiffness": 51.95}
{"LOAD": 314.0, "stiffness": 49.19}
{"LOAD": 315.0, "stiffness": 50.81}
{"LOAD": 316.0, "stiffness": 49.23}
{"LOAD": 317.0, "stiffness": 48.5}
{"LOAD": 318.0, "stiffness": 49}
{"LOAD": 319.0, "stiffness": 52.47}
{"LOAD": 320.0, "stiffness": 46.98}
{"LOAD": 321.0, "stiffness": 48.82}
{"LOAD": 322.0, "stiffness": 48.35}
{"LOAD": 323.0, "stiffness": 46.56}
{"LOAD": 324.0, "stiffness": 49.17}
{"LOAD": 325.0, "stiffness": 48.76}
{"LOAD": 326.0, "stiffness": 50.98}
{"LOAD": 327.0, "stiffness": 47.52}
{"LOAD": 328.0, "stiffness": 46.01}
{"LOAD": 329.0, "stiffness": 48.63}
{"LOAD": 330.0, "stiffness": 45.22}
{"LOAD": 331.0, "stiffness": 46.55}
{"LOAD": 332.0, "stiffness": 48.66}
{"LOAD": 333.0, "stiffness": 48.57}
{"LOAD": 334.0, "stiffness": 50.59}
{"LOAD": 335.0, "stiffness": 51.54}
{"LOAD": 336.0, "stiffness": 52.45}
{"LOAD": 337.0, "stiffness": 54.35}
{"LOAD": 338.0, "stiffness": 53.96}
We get 49.8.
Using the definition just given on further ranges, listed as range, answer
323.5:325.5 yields 49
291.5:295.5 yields 47.8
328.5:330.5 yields 46.9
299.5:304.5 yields 49.8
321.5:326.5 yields 48.8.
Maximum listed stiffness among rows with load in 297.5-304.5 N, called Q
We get 52.02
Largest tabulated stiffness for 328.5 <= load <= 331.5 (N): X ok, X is 48.63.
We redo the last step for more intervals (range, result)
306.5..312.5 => 53.81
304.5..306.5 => 50.93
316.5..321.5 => 52.47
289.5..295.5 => 49.21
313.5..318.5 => 50.81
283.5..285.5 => 47.88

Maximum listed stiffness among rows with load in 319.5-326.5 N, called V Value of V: 50.98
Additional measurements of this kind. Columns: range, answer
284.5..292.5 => 51.2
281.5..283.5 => 49.11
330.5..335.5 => 51.54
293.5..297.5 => 49.54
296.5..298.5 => 50.27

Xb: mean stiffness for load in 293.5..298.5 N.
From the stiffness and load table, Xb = 48.9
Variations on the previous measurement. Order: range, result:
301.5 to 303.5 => 50.8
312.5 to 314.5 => 50.6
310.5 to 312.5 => 48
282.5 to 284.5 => 47.5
